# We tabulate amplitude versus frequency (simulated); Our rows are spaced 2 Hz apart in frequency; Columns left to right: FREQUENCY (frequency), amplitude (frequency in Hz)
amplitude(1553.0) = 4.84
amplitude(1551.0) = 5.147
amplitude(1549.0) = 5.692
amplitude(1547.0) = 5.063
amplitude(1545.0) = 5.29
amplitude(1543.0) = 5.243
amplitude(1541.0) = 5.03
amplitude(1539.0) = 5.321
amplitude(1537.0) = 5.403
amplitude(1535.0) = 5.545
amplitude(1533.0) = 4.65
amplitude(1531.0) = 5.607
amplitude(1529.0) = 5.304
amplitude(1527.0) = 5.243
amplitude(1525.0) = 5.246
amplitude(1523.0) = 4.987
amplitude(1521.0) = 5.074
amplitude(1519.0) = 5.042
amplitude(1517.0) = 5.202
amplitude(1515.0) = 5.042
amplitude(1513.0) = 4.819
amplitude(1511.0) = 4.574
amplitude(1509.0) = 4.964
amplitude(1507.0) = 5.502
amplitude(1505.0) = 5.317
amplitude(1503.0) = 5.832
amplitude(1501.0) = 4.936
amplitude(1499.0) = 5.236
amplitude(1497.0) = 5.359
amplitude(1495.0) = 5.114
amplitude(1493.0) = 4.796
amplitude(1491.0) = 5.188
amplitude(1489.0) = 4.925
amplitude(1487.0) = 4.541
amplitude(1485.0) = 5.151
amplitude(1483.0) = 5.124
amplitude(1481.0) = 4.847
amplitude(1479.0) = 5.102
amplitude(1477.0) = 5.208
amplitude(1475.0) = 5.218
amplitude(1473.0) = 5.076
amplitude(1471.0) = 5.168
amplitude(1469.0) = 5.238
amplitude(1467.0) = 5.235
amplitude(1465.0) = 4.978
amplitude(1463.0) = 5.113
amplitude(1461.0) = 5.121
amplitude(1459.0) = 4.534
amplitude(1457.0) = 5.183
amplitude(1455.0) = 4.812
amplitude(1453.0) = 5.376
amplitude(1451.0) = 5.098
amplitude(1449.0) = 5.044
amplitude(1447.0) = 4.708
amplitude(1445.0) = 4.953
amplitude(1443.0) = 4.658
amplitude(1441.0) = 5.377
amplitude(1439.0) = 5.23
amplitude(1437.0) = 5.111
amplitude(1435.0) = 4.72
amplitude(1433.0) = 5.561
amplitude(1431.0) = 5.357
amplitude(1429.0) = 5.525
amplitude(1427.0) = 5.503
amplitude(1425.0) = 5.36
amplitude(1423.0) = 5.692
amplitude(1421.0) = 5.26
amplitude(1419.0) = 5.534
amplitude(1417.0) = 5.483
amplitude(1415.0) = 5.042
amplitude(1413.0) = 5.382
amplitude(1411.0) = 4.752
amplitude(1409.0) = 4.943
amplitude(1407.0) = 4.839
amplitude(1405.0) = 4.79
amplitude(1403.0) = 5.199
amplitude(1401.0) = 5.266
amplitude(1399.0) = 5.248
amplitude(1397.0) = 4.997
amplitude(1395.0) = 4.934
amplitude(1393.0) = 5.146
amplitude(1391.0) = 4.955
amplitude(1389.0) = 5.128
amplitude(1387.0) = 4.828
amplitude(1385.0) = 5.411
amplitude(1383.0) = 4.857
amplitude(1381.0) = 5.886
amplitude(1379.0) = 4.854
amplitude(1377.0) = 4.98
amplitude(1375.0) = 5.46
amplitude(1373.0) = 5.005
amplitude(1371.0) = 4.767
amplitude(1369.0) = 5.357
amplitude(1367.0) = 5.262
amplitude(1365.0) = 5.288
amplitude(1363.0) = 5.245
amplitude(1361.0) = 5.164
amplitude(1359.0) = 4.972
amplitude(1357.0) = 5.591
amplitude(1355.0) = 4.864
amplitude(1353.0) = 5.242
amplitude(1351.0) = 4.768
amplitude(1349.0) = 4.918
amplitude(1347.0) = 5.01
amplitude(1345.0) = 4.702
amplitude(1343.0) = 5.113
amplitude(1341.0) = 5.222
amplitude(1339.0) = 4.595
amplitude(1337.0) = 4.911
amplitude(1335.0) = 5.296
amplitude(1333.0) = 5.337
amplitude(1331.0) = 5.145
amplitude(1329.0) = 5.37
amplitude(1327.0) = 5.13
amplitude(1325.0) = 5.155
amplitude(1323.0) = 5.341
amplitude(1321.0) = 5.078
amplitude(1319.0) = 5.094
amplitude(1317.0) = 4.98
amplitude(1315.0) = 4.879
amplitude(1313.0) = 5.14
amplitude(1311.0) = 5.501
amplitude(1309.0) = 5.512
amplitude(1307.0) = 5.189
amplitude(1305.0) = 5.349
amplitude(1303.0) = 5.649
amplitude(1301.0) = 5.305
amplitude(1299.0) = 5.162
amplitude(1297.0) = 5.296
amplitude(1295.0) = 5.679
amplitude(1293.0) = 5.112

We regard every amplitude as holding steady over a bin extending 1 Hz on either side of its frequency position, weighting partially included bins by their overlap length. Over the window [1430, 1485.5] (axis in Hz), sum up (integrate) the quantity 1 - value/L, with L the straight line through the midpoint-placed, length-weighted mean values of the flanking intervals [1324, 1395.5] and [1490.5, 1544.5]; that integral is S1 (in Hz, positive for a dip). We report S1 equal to 0.7 Hz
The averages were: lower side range 5.11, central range 5.08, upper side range 5.17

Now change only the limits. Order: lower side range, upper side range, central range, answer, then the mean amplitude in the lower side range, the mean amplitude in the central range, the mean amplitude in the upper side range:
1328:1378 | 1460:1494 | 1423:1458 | -0.6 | 5.1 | 5.17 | 5.06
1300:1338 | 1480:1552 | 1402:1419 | 0.4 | 5.23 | 5.08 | 5.15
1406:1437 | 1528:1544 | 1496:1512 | 0.1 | 5.26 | 5.21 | 5.26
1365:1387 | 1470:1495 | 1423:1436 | -0.7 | 5.17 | 5.36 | 5.03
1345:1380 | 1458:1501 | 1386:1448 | -0.8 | 5.09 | 5.14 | 5.06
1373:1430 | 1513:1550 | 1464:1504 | 0.7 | 5.18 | 5.11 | 5.21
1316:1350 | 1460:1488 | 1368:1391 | -0.2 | 5.08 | 5.13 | 5.08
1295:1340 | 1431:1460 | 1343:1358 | 0.4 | 5.21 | 5.02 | 5.04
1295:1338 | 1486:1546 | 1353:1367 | 0.1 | 5.24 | 5.2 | 5.14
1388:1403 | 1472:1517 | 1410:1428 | -0.8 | 5.1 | 5.33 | 5.09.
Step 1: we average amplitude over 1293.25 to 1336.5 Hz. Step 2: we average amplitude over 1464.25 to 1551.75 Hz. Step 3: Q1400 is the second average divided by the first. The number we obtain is 0.98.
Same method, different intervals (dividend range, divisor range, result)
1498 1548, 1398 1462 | 1.01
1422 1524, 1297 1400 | 0.99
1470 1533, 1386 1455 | 0.99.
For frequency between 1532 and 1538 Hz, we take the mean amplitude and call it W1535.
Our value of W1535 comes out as 5.2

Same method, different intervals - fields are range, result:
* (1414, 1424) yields 5.4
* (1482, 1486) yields 5.14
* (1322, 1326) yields 5.25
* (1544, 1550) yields 5.35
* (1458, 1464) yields 4.92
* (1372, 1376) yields 5.23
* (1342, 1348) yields 4.94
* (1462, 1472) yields 5.15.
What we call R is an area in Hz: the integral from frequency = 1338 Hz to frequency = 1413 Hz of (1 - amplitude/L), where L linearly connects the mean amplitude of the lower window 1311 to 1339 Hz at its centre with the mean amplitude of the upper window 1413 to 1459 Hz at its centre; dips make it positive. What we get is 1.3 Hz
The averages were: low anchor 5.14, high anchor 5.2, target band 5.07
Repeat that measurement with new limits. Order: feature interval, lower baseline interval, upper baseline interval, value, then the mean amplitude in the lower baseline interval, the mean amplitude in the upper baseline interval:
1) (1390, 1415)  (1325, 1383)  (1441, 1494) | 0.2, 5.12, 5.02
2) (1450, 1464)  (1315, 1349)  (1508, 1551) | 0.3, 5.08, 5.16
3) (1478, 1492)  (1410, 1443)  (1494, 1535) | 0.6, 5.29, 5.16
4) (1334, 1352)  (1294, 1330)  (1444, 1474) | 0.9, 5.27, 5.04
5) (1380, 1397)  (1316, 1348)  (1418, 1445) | 0.2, 5.09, 5.29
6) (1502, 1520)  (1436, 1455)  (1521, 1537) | 0.2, 5.05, 5.23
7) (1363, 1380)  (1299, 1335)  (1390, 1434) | 0.3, 5.24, 5.22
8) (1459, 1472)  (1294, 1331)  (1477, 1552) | 0.2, 5.26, 5.15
